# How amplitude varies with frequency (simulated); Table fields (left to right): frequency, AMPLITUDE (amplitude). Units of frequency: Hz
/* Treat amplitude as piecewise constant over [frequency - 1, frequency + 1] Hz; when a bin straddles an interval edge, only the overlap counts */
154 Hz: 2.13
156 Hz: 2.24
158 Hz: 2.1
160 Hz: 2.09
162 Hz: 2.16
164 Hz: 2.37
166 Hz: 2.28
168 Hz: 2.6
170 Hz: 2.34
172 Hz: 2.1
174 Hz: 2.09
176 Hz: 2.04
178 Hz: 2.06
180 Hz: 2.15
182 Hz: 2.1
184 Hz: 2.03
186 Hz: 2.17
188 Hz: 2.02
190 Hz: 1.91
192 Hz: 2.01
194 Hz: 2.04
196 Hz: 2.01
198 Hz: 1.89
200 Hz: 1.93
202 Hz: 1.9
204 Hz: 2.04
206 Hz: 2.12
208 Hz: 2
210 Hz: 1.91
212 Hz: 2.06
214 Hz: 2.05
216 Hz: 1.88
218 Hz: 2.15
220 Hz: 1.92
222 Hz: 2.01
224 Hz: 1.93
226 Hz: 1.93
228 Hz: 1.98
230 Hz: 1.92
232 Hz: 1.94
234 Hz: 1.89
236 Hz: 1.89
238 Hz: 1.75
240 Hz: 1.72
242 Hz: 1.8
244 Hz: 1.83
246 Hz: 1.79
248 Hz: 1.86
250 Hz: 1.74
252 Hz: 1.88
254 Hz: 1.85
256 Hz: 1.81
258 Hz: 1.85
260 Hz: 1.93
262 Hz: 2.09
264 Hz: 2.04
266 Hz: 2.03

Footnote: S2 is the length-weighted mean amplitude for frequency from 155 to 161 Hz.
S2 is 2.14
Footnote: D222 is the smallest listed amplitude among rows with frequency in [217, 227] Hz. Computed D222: 1.92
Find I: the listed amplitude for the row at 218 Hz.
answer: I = 2.15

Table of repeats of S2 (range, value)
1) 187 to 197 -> 2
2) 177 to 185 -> 2.08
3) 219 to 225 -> 1.95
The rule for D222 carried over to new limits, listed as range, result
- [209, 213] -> 1.91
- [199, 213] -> 1.9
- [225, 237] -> 1.89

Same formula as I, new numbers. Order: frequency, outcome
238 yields 1.75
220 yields 1.92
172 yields 2.1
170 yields 2.34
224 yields 1.93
